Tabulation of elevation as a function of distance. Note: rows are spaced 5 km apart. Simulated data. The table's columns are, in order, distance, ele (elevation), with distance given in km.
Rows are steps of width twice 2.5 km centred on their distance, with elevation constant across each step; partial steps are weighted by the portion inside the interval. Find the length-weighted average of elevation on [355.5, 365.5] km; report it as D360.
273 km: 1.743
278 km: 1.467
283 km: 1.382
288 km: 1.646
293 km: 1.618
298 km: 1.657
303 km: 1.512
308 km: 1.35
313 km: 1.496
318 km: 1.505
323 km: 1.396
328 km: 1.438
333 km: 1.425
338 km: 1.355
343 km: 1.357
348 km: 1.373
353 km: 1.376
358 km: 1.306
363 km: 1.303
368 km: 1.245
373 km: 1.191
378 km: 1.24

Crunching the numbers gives 1.3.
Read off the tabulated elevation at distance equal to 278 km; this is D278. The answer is 1.467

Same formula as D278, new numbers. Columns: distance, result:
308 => 1.35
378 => 1.24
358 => 1.306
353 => 1.376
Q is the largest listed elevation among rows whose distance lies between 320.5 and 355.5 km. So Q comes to 1.438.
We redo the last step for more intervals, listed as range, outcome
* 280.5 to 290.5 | 1.646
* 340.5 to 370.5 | 1.376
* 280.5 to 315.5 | 1.657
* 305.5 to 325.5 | 1.505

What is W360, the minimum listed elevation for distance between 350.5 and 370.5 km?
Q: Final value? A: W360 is 1.245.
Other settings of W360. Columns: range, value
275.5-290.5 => 1.382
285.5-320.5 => 1.35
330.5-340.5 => 1.355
